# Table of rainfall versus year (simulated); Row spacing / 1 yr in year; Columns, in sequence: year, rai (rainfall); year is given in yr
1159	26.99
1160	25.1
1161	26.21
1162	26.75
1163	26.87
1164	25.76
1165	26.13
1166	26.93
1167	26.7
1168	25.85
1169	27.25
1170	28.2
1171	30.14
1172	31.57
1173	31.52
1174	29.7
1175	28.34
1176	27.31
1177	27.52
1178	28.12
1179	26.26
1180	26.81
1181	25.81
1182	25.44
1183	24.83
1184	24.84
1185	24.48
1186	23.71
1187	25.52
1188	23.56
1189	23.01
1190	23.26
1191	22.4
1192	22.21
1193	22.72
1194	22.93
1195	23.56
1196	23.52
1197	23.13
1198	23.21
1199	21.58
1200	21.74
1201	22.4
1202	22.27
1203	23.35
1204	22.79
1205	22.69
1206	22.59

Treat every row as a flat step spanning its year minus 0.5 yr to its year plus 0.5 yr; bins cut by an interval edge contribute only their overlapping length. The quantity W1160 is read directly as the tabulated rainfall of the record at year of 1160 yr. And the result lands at 25.1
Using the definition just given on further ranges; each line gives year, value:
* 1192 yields 22.21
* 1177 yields 27.52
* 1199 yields 21.58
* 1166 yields 26.93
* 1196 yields 23.52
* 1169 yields 27.25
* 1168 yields 25.85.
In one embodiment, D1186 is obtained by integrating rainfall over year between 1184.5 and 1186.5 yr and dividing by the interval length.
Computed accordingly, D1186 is 24.1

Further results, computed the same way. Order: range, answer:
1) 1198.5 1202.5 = 22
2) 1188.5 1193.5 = 22.7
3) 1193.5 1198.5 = 23.3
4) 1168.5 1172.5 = 29.3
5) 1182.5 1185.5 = 24.7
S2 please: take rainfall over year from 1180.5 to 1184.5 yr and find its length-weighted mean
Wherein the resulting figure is 25.2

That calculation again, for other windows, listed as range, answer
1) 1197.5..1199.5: 22.4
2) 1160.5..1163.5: 26.6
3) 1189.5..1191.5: 22.8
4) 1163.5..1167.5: 26.4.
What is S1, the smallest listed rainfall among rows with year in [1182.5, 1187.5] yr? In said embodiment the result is 23.71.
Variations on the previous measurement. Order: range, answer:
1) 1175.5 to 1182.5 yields 25.44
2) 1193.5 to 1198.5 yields 22.93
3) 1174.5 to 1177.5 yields 27.31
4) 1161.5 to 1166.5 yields 25.76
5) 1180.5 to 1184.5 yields 24.83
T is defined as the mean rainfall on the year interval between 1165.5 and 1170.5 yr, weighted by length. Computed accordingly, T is 27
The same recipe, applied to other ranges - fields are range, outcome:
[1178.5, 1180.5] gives 26.5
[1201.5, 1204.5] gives 22.8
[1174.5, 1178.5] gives 27.8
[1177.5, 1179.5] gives 27.2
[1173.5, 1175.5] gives 29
